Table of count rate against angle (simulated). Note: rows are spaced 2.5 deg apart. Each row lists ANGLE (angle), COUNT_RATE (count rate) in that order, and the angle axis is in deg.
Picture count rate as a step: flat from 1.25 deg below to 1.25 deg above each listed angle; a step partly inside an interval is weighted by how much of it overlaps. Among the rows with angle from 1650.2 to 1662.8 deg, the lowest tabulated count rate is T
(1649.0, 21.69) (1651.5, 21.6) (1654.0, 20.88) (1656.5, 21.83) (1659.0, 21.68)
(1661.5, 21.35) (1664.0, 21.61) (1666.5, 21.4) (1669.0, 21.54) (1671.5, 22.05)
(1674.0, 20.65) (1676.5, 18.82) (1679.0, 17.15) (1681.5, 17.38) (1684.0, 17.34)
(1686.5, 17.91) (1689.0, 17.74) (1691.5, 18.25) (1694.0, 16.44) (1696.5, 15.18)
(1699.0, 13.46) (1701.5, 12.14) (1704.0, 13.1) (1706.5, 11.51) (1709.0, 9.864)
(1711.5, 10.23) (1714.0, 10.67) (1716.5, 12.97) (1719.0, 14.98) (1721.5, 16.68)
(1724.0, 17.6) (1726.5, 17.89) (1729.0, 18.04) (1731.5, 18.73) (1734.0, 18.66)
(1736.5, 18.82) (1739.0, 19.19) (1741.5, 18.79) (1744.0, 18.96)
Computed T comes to 20.88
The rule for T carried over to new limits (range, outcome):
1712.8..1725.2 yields 10.67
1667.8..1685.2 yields 17.15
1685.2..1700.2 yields 13.46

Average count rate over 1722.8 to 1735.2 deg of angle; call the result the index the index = 18.2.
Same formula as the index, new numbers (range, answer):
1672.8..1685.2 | 18.3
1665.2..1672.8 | 21.7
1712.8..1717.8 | 11.9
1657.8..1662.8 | 21.5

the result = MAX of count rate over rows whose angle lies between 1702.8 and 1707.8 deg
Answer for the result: 13.1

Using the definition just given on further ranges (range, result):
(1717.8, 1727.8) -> 17.89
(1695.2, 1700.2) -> 15.18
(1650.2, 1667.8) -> 21.83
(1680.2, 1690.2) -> 17.91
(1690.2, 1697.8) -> 18.25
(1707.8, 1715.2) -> 10.67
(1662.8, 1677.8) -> 22.05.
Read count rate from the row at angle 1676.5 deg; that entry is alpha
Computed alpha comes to 18.82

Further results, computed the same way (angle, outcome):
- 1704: 13.1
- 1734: 18.66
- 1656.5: 21.83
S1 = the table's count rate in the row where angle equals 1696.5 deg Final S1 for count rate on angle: 15.18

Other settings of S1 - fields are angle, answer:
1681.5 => 17.38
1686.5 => 17.91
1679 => 17.15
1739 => 19.19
